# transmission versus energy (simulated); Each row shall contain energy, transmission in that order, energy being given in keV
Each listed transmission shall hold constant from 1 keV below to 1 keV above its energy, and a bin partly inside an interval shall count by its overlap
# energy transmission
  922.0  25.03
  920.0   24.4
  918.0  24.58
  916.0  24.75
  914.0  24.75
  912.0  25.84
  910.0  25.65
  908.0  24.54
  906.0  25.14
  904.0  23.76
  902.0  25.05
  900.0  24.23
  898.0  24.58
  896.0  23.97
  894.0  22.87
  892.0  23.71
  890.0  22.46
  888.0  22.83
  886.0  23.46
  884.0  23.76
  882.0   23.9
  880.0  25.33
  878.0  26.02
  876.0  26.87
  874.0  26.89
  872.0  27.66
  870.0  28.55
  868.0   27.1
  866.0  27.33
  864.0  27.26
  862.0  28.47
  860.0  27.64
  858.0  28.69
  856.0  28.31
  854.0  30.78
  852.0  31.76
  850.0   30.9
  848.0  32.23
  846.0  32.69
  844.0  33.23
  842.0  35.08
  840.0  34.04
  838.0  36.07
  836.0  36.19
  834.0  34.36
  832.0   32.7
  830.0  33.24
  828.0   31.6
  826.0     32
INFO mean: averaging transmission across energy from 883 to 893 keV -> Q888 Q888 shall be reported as 23.2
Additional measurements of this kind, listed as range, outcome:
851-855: 31.3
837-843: 35.1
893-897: 23.4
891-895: 23.3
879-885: 24.3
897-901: 24.4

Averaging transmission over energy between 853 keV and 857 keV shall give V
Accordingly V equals 29.5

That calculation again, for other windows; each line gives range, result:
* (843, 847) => 33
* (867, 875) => 27.6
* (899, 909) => 24.5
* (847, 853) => 31.6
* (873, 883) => 25.8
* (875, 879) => 26.4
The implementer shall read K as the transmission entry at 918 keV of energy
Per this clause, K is 24.58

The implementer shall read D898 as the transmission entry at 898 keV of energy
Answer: 24.58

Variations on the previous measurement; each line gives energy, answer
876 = 26.87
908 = 24.54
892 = 23.71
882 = 23.9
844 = 33.23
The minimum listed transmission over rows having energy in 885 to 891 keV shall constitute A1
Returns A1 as 22.46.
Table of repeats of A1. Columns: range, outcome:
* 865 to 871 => 27.1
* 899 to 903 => 24.23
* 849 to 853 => 30.9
